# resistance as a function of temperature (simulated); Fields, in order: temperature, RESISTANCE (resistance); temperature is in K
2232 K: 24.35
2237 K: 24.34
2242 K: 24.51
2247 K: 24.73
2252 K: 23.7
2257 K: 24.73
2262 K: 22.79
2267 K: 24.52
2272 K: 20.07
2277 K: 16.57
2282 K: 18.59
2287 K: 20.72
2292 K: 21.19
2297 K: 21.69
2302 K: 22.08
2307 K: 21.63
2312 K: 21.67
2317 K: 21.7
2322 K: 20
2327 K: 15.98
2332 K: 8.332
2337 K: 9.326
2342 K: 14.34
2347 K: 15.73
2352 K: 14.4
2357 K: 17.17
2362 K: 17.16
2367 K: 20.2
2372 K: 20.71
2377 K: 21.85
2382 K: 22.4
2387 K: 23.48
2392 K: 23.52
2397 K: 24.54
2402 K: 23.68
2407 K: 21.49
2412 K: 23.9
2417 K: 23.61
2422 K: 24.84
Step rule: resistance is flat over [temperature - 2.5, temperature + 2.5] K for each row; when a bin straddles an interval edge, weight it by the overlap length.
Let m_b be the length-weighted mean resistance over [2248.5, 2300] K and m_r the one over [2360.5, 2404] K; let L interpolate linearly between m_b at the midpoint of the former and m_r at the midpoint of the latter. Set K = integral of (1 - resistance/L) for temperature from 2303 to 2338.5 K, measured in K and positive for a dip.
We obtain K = 7.1 K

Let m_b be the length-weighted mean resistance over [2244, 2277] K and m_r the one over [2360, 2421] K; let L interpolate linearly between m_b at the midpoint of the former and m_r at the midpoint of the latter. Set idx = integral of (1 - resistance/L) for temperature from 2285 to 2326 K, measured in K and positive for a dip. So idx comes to 2.8 K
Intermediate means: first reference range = 22.9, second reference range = 22.3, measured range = 21.1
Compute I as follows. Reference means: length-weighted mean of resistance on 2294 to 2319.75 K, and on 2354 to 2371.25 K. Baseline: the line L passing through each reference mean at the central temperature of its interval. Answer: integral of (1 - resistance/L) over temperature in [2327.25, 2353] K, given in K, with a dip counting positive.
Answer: 9.2 K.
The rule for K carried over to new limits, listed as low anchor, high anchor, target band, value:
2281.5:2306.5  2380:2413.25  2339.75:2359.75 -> 6.14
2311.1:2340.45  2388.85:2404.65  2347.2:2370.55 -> 2.83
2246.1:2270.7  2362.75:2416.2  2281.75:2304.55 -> 2.33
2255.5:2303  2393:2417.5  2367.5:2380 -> 0.94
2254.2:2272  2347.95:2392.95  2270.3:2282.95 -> 2.59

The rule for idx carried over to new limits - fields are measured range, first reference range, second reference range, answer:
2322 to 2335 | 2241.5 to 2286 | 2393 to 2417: 5.2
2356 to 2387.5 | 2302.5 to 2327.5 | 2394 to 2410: 2.8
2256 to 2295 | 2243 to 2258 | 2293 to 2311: 3.5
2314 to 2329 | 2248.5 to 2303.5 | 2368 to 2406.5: 1.8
